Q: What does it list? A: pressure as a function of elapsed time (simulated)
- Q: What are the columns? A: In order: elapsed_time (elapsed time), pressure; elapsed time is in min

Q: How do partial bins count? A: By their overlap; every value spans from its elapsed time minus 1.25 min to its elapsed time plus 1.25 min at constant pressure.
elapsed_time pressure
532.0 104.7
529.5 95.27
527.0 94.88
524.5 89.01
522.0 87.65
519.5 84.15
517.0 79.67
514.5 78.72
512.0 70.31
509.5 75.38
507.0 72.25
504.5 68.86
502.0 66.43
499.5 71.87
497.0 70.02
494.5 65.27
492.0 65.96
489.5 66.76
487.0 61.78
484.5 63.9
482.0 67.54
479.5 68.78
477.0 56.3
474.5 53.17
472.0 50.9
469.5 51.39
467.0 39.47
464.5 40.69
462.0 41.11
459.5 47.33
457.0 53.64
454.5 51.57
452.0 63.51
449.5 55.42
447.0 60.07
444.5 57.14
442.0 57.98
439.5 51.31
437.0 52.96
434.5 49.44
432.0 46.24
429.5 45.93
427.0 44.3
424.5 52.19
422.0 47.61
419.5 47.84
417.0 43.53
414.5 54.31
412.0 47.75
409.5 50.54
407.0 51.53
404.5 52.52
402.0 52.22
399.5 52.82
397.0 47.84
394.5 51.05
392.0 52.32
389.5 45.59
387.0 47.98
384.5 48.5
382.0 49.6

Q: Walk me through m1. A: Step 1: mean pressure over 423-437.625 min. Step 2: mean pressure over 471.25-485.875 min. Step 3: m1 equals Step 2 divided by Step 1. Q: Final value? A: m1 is 1.25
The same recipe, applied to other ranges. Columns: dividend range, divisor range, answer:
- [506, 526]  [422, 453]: 1.52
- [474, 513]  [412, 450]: 1.31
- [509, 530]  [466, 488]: 1.47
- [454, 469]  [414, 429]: 0.95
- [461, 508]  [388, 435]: 1.22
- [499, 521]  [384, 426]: 1.50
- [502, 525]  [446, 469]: 1.54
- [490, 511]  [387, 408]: 1.37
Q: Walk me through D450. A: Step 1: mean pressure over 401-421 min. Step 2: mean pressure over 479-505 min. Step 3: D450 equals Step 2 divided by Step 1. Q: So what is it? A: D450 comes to 1.34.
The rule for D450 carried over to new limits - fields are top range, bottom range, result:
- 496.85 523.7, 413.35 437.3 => 1.56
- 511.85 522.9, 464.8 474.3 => 1.71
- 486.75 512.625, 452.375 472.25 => 1.45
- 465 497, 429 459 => 1.10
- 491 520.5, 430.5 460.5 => 1.34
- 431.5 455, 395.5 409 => 1.07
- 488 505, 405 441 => 1.38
